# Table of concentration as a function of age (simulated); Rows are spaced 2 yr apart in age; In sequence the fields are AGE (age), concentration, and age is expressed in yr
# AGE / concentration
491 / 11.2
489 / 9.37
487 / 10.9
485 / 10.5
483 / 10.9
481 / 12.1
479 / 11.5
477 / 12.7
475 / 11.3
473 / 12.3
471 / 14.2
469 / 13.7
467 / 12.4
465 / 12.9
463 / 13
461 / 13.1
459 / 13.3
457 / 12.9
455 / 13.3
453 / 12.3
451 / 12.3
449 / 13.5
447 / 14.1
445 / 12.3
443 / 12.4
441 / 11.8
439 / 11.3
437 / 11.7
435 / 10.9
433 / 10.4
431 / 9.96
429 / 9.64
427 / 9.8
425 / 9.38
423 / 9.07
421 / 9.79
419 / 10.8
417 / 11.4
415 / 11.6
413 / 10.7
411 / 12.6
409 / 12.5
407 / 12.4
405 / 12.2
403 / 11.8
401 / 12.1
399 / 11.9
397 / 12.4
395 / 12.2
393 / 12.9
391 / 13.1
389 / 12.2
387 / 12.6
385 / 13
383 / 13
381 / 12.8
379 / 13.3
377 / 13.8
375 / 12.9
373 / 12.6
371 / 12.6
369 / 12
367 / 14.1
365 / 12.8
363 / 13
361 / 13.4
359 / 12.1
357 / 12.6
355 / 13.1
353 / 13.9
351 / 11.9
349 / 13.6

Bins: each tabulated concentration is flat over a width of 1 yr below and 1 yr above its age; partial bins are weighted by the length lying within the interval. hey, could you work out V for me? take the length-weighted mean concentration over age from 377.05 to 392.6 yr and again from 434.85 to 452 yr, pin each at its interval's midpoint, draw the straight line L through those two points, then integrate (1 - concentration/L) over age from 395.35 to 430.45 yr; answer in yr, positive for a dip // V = 4.0 yr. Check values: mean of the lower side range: 12.9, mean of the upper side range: 12.3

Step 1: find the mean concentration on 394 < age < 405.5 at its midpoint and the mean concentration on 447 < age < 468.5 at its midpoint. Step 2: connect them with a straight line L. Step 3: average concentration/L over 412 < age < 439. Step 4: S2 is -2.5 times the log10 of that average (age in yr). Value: 0.195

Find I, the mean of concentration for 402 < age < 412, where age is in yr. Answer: 12.3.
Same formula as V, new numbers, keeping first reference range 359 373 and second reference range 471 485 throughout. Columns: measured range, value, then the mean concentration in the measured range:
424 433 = 1.86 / 9.77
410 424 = 1.78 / 10.9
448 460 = -0.83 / 12.9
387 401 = 0.23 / 12.4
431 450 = 0.43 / 11.9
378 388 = -0.16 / 12.9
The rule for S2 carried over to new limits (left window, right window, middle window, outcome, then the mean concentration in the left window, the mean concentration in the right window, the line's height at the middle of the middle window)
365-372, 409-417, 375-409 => -0.030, 12.9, 11.7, 12.3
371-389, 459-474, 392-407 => 0.064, 12.9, 13.1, 13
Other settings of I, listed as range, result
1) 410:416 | 11.6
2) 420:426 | 9.41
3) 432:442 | 11.2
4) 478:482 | 11.8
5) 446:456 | 13.1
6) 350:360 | 12.7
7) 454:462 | 13.2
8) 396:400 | 12.2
